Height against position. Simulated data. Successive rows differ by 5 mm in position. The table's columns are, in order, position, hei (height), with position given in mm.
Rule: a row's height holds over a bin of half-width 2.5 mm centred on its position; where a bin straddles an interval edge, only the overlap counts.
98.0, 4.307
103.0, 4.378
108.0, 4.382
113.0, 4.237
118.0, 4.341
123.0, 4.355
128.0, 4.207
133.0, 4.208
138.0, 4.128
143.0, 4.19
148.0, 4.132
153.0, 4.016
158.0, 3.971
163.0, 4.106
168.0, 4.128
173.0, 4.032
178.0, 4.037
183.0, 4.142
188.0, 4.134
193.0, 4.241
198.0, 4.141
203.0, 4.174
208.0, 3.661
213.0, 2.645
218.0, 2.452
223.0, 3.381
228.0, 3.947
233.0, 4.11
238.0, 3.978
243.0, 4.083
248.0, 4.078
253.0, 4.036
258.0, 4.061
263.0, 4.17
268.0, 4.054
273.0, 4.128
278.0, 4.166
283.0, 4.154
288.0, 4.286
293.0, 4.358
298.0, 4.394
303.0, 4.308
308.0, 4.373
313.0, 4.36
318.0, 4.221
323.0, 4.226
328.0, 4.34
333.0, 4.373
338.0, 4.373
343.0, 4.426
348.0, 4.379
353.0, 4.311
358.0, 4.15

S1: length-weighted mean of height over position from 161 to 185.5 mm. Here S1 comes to 4.09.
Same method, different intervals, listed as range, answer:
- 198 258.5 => 3.72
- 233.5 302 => 4.15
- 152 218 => 3.9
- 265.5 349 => 4.29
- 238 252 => 4.06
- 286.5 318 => 4.34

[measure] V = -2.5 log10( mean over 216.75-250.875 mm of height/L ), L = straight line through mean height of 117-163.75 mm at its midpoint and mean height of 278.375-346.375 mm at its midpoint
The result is 0.13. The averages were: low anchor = 4.16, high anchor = 4.32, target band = 3.77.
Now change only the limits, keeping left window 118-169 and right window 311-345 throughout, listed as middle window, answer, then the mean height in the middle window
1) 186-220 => 0.16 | 3.65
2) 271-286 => 0.03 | 4.15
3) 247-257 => 0.05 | 4.05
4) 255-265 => 0.04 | 4.11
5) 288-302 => -0.01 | 4.35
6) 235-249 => 0.05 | 4.05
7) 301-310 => -0.01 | 4.34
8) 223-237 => 0.09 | 3.91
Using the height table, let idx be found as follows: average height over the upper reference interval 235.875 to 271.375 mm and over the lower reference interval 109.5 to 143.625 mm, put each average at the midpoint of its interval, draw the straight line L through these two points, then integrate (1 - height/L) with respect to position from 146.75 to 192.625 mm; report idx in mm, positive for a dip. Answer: 1.1 mm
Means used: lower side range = 4.24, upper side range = 4.07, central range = 4.08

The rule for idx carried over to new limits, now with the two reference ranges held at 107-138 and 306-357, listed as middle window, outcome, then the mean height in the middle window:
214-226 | 3.8 mm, 2.93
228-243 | 0.9 mm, 4.03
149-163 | 0.8 mm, 4.03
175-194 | 0.7 mm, 4.13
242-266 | 1.2 mm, 4.09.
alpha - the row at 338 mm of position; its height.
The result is 4.373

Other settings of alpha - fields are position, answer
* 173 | 4.032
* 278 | 4.166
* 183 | 4.142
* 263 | 4.17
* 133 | 4.208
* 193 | 4.241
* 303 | 4.308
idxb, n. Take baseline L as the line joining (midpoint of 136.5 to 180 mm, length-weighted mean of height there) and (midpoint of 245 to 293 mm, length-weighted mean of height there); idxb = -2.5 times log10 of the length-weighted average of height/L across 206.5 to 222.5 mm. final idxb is 0.367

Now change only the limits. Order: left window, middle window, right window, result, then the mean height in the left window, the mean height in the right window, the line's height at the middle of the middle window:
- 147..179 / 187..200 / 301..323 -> -0.02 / 4.06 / 4.31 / 4.11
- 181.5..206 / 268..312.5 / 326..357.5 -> 0.01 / 4.16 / 4.35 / 4.29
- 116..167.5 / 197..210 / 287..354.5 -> 0.06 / 4.16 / 4.34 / 4.22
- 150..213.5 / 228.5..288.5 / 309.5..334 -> 0.02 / 4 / 4.3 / 4.17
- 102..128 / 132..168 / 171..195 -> 0.03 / 4.32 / 4.12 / 4.22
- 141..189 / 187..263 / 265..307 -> 0.09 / 4.09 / 4.24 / 4.16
